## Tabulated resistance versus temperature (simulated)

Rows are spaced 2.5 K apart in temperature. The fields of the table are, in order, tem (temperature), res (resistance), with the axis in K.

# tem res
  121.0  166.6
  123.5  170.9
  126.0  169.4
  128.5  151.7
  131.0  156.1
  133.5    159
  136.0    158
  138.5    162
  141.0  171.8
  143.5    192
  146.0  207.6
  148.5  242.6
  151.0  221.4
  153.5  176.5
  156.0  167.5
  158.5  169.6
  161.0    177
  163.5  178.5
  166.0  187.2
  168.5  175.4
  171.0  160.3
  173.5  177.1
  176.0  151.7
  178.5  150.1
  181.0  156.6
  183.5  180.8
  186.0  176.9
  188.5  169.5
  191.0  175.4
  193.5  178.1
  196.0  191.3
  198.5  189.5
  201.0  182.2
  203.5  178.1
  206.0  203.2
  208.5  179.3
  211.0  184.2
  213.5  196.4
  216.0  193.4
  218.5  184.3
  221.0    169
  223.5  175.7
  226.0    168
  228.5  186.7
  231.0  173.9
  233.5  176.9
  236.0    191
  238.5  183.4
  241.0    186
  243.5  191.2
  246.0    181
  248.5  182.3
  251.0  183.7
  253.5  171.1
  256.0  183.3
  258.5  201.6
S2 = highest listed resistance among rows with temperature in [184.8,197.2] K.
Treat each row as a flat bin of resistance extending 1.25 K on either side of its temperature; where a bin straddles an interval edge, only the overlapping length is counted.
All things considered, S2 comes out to 191.3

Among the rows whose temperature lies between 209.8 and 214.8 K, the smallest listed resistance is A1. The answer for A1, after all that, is 184.2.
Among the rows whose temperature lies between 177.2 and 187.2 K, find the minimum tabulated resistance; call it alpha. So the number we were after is 150.1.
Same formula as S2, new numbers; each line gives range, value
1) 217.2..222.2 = 184.3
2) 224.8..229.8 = 186.7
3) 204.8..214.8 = 203.2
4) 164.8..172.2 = 187.2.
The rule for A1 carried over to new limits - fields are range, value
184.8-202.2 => 169.5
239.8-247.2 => 181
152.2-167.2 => 167.5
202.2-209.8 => 178.1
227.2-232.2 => 173.9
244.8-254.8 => 171.1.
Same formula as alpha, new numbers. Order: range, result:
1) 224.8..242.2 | 168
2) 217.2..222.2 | 169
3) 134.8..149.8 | 158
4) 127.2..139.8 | 151.7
